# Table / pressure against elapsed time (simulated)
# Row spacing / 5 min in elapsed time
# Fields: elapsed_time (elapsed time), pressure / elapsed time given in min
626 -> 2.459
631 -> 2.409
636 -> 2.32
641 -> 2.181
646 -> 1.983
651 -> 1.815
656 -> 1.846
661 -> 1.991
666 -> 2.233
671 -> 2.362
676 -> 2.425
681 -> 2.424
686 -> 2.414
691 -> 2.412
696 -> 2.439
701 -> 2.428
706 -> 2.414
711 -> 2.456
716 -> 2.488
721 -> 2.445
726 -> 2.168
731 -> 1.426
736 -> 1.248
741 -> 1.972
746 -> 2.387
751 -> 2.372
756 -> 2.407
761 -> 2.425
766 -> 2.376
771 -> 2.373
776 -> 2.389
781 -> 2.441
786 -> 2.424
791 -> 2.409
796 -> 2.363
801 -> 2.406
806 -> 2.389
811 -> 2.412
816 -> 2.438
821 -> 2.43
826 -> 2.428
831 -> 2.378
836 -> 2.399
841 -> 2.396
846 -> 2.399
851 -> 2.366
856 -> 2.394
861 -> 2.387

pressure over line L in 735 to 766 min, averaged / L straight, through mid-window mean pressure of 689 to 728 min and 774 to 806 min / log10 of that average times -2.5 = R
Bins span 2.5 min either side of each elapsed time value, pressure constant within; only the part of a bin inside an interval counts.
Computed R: 0.10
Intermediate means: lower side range 2.41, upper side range 2.4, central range 2.2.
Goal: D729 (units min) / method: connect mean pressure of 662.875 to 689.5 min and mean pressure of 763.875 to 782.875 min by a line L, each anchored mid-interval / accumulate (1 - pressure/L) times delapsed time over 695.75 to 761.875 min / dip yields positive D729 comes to 4.8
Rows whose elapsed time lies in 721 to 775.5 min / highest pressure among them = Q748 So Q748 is 2.445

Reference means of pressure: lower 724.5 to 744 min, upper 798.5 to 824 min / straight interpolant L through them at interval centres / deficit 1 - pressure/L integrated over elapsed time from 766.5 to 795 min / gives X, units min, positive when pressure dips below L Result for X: -3.7 min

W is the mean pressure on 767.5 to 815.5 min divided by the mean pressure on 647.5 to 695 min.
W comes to 1.1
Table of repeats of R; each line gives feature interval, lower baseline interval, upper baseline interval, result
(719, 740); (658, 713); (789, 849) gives 0.289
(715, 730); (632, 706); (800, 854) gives 0.017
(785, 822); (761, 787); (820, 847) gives -0.002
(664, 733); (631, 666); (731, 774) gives -0.110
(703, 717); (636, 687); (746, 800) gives -0.083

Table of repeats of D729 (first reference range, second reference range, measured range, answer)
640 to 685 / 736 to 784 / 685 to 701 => -1.7 min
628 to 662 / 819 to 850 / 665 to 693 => -3.2 min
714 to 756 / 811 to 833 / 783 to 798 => -0.7 min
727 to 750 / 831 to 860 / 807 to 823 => -1.4 min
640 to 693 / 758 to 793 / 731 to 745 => 4.0 min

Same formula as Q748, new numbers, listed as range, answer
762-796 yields 2.441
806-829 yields 2.438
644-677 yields 2.425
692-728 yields 2.488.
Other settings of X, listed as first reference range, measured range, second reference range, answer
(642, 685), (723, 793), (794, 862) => 2.8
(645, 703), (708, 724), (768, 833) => -1.1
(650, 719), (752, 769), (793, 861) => -0.3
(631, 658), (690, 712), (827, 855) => -2.7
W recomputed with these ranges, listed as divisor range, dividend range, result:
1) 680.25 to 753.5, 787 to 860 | 1.08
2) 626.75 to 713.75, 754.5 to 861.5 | 1.06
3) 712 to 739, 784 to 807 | 1.21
